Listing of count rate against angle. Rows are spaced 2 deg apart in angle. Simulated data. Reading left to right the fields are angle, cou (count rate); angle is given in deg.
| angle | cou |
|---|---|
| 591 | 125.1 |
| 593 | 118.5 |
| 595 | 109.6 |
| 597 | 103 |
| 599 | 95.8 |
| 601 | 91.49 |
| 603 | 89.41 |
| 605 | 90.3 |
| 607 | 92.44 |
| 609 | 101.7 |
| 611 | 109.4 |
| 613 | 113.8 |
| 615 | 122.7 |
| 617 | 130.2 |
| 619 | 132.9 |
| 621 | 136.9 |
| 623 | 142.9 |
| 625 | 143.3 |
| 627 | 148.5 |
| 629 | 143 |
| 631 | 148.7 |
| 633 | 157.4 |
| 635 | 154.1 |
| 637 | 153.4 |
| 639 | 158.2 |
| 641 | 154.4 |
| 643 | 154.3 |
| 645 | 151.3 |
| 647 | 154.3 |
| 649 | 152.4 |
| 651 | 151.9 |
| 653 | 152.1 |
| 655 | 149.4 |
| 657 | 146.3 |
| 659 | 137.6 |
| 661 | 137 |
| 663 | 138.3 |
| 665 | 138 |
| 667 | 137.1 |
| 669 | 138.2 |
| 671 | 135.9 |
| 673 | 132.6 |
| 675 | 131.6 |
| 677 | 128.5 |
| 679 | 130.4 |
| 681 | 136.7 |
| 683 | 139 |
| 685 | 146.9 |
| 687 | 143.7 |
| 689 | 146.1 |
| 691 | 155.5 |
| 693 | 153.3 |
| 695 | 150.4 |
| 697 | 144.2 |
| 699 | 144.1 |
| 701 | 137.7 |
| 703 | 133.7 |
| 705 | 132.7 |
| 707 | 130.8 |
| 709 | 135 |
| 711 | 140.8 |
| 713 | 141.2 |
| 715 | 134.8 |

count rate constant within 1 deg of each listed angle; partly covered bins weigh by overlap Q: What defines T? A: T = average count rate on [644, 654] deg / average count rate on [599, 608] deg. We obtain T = 1.67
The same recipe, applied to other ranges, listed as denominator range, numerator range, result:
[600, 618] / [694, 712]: 1.33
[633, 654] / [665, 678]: 0.87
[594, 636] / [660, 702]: 1.15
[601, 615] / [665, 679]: 1.33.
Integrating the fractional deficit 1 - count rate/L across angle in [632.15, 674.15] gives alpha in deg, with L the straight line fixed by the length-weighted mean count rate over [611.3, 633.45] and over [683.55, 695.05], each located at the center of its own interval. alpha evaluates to -1.35 deg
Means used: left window 137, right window 149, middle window 147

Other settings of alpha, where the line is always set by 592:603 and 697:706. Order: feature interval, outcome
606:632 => -4.3 deg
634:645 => -3.6 deg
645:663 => -3.8 deg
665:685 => -1.0 deg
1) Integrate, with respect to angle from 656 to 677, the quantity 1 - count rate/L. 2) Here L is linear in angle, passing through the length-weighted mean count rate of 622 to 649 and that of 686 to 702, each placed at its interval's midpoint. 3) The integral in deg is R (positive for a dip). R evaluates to 1.7 deg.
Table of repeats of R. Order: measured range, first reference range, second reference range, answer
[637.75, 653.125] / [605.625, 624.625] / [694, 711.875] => -3.3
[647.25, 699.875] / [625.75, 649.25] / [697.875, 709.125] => 0.3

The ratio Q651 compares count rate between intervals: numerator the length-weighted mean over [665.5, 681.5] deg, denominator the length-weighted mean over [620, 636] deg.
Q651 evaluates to 0.9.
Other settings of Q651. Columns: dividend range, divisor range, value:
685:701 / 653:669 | 1.04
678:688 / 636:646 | 0.90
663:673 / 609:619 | 1.15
